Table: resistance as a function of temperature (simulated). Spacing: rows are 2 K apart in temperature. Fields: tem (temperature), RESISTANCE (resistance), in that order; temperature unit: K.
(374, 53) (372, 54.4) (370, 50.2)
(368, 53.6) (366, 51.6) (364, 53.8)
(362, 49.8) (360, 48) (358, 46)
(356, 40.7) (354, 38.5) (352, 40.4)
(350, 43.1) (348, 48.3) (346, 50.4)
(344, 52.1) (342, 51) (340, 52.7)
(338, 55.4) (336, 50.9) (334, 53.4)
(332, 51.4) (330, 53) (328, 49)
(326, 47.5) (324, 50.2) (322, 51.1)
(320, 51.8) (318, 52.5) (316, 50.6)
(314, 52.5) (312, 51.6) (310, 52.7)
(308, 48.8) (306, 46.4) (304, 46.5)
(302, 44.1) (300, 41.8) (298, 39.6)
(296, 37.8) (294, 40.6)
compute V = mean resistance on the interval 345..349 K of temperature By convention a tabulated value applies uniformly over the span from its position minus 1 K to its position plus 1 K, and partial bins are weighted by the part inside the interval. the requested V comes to 49.3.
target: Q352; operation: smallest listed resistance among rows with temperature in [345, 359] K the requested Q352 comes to 38.5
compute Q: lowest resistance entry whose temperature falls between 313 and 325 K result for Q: 50.2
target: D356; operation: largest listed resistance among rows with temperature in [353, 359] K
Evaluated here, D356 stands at 46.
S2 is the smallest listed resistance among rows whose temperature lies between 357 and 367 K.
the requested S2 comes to 46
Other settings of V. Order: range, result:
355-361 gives 44.9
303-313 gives 49.2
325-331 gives 49.8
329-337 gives 52.2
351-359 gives 41.4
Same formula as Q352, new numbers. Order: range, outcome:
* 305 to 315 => 46.4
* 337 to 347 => 50.4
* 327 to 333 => 49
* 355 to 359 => 40.7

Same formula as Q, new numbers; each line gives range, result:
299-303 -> 41.8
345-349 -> 48.3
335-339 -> 50.9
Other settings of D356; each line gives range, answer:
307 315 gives 52.7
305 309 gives 48.8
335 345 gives 55.4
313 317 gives 52.5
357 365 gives 53.8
